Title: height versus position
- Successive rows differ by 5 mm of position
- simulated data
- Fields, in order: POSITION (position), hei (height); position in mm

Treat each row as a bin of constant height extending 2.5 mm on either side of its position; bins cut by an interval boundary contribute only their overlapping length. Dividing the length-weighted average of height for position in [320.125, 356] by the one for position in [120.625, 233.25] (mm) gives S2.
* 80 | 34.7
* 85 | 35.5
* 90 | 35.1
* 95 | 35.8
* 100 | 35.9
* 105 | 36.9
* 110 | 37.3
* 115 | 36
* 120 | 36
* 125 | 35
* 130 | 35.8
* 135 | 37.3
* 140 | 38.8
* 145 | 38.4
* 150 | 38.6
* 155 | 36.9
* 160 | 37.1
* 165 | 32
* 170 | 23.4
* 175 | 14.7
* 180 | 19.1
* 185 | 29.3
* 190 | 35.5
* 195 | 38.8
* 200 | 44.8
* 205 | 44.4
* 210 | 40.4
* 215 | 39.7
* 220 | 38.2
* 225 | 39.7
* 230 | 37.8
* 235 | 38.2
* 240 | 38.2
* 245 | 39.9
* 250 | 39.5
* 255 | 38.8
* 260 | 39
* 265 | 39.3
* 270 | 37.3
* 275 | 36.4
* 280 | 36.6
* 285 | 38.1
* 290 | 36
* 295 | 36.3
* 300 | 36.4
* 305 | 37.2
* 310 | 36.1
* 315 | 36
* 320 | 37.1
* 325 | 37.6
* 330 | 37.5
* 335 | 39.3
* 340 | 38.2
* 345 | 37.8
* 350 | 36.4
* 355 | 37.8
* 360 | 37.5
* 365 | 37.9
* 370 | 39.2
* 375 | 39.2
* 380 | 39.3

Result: 1.1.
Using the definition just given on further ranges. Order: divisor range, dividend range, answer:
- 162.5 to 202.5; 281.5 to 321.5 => 1.23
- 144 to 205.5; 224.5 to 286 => 1.17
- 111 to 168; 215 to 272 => 1.06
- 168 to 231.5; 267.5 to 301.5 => 1.07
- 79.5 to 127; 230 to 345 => 1.05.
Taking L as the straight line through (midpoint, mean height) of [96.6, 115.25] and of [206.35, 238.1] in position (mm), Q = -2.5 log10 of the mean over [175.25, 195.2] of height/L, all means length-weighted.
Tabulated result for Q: 0.34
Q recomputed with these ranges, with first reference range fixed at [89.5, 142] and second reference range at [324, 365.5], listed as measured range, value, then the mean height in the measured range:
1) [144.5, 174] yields 0.11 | 33.1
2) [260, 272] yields -0.03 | 38.5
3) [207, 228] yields -0.07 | 39.6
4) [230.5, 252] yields -0.05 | 38.8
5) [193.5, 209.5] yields -0.16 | 42.6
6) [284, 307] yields 0.02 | 36.7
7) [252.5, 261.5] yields -0.05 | 38.9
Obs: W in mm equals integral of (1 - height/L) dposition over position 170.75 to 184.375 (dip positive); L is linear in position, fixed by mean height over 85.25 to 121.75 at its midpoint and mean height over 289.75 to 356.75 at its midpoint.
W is 6.4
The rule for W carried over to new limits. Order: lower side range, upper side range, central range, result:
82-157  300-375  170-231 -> 3.83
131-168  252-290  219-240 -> -0.56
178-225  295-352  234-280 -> -1.62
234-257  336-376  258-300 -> 1.50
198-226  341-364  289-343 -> 1.86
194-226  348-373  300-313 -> 0.80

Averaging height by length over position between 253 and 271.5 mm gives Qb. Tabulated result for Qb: 38.7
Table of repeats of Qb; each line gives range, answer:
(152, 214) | 33.2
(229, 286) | 38.3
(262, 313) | 37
